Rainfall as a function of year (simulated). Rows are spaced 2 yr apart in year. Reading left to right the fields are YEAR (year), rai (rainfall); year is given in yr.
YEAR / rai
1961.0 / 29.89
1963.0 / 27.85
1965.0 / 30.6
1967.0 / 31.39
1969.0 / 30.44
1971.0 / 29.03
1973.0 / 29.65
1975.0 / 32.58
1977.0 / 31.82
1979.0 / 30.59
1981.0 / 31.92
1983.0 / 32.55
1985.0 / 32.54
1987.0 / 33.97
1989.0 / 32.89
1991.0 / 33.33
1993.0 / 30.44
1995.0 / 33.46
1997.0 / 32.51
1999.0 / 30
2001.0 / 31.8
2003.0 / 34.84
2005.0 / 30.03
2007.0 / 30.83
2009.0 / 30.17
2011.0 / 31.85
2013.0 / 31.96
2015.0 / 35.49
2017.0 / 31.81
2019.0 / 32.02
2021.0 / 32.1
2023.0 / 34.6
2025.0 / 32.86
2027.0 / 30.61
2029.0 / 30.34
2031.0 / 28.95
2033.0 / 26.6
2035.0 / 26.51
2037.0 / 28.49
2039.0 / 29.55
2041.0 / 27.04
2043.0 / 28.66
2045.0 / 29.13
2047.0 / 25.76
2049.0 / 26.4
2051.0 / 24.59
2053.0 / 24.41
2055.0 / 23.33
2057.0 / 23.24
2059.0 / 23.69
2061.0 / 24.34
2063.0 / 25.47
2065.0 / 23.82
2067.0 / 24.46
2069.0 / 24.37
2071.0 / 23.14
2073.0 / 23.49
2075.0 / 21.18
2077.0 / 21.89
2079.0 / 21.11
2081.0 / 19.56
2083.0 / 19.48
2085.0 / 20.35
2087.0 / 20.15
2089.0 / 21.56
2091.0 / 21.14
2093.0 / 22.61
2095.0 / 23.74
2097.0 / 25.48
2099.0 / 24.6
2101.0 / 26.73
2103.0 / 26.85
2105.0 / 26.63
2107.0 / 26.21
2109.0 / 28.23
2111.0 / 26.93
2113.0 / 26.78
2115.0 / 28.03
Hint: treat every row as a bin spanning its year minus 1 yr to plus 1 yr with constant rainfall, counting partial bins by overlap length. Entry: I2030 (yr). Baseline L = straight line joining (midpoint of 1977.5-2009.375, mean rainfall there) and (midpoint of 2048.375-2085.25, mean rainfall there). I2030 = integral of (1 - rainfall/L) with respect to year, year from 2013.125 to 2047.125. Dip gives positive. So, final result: -3.2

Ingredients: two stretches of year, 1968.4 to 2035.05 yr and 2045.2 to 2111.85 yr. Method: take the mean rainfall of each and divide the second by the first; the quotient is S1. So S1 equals 0.8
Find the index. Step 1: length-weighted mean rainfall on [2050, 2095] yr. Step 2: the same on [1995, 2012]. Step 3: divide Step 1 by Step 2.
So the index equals 0.7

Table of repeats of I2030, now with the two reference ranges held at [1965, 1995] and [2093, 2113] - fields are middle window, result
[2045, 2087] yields 6.8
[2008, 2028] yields -1.6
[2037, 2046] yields 0.1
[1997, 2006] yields -0.3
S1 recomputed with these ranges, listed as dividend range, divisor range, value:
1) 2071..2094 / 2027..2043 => 0.75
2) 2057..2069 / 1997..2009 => 0.77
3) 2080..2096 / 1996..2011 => 0.67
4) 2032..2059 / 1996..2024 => 0.82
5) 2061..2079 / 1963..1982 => 0.76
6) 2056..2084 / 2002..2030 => 0.71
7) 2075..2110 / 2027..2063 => 0.87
